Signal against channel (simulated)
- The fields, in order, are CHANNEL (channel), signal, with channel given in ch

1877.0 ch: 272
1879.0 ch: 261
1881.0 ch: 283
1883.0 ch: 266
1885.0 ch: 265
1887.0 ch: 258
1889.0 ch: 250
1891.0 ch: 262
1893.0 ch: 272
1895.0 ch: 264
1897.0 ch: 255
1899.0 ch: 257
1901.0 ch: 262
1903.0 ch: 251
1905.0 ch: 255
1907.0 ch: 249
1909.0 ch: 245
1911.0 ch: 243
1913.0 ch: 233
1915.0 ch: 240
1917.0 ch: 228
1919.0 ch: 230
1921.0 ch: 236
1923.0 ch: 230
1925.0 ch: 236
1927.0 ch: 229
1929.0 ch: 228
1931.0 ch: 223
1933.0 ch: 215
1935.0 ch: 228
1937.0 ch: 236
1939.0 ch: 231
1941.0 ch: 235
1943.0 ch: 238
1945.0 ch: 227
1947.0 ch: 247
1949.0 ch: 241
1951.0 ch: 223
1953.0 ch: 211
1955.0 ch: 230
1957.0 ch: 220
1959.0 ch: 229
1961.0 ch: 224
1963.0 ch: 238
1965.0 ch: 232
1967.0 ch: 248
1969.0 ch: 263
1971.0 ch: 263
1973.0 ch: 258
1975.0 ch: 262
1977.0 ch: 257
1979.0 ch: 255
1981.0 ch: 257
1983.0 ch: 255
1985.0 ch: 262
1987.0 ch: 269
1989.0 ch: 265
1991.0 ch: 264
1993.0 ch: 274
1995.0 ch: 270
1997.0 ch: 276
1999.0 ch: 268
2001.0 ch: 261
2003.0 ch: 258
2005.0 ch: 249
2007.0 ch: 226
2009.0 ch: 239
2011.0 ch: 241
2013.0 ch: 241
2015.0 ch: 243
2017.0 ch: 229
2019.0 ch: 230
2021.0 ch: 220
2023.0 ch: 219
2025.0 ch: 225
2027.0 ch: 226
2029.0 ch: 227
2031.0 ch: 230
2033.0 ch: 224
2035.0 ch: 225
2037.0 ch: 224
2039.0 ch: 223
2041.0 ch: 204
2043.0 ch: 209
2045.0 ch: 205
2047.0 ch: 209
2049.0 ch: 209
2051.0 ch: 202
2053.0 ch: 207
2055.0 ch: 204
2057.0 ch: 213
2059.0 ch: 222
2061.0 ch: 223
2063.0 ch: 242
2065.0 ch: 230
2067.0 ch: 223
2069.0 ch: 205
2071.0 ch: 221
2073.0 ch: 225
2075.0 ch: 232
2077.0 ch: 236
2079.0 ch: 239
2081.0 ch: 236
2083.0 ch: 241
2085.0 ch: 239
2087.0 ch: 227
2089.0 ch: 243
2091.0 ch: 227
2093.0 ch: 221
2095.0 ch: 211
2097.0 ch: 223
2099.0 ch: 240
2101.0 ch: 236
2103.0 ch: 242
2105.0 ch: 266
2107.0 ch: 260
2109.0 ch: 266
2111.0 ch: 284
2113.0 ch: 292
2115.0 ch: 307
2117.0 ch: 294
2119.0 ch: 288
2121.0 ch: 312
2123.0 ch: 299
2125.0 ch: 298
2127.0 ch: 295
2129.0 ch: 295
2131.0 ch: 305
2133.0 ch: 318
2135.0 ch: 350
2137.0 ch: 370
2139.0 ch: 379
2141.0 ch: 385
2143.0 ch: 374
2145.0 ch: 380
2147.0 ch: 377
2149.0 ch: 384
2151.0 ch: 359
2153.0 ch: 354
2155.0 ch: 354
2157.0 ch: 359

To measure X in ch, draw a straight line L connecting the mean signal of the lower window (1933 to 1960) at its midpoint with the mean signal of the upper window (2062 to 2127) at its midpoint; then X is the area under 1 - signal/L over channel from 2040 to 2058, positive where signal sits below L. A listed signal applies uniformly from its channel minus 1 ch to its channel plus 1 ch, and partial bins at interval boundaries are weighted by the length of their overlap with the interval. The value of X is 2.8 ch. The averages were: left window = 230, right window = 251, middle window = 207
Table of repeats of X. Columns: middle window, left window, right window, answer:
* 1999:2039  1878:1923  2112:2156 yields 8.2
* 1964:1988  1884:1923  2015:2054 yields -2.5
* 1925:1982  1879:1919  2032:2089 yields 1.3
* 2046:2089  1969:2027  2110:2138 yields 9.0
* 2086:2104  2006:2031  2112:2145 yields 4.0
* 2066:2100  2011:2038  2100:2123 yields 4.3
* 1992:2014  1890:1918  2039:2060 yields -3.2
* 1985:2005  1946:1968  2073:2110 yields -2.8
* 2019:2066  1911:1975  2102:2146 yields 9.9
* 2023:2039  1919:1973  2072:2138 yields 1.7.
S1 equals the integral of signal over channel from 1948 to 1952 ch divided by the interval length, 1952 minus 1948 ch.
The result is 232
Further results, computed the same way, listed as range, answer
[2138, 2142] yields 382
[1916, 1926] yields 232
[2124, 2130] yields 296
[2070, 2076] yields 226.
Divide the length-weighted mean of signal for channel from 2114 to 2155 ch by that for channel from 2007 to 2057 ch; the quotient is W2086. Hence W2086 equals 1.52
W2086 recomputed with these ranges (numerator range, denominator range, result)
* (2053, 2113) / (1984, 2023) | 0.93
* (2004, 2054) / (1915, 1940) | 0.97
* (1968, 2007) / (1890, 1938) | 1.08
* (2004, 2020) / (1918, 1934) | 1.04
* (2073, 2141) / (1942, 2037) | 1.12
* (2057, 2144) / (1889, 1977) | 1.11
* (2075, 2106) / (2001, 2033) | 1.00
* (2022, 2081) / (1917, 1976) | 0.94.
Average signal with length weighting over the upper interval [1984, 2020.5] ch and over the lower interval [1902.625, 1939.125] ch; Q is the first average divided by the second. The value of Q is 1.1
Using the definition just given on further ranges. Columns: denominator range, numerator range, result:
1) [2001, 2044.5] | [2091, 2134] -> 1.19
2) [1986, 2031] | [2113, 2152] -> 1.36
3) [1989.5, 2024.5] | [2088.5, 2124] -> 1.06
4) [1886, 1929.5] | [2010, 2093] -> 0.91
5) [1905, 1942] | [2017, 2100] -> 0.95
